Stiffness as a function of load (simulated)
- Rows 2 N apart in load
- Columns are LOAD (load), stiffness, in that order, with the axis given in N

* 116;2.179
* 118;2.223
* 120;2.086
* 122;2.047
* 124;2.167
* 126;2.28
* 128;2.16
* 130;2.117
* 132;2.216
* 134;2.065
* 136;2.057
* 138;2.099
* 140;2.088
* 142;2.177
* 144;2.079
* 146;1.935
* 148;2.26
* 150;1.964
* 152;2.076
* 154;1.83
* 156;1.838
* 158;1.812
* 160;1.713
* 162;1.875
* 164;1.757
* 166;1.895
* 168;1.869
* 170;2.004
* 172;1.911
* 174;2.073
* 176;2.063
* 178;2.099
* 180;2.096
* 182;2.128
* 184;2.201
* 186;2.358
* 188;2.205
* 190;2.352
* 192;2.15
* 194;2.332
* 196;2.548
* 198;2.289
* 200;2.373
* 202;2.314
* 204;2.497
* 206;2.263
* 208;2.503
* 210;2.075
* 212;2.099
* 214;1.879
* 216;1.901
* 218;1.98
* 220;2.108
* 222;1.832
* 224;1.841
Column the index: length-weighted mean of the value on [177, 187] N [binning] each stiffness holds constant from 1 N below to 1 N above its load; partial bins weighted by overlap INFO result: 2.18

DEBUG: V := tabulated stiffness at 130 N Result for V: 2.117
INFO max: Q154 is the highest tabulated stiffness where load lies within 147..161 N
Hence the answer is 2.26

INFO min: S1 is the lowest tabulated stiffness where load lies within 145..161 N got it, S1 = 1.713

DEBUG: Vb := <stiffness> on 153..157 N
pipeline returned 1.83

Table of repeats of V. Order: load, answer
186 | 2.358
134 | 2.065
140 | 2.088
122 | 2.047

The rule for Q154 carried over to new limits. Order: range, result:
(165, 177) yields 2.073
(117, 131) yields 2.28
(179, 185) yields 2.201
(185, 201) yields 2.548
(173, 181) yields 2.099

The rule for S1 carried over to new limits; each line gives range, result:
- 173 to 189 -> 2.063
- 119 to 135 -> 2.047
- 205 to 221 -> 1.879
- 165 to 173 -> 1.869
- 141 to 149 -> 1.935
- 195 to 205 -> 2.289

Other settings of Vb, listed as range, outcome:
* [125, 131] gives 2.19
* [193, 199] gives 2.39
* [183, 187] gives 2.28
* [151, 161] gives 1.85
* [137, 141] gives 2.09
